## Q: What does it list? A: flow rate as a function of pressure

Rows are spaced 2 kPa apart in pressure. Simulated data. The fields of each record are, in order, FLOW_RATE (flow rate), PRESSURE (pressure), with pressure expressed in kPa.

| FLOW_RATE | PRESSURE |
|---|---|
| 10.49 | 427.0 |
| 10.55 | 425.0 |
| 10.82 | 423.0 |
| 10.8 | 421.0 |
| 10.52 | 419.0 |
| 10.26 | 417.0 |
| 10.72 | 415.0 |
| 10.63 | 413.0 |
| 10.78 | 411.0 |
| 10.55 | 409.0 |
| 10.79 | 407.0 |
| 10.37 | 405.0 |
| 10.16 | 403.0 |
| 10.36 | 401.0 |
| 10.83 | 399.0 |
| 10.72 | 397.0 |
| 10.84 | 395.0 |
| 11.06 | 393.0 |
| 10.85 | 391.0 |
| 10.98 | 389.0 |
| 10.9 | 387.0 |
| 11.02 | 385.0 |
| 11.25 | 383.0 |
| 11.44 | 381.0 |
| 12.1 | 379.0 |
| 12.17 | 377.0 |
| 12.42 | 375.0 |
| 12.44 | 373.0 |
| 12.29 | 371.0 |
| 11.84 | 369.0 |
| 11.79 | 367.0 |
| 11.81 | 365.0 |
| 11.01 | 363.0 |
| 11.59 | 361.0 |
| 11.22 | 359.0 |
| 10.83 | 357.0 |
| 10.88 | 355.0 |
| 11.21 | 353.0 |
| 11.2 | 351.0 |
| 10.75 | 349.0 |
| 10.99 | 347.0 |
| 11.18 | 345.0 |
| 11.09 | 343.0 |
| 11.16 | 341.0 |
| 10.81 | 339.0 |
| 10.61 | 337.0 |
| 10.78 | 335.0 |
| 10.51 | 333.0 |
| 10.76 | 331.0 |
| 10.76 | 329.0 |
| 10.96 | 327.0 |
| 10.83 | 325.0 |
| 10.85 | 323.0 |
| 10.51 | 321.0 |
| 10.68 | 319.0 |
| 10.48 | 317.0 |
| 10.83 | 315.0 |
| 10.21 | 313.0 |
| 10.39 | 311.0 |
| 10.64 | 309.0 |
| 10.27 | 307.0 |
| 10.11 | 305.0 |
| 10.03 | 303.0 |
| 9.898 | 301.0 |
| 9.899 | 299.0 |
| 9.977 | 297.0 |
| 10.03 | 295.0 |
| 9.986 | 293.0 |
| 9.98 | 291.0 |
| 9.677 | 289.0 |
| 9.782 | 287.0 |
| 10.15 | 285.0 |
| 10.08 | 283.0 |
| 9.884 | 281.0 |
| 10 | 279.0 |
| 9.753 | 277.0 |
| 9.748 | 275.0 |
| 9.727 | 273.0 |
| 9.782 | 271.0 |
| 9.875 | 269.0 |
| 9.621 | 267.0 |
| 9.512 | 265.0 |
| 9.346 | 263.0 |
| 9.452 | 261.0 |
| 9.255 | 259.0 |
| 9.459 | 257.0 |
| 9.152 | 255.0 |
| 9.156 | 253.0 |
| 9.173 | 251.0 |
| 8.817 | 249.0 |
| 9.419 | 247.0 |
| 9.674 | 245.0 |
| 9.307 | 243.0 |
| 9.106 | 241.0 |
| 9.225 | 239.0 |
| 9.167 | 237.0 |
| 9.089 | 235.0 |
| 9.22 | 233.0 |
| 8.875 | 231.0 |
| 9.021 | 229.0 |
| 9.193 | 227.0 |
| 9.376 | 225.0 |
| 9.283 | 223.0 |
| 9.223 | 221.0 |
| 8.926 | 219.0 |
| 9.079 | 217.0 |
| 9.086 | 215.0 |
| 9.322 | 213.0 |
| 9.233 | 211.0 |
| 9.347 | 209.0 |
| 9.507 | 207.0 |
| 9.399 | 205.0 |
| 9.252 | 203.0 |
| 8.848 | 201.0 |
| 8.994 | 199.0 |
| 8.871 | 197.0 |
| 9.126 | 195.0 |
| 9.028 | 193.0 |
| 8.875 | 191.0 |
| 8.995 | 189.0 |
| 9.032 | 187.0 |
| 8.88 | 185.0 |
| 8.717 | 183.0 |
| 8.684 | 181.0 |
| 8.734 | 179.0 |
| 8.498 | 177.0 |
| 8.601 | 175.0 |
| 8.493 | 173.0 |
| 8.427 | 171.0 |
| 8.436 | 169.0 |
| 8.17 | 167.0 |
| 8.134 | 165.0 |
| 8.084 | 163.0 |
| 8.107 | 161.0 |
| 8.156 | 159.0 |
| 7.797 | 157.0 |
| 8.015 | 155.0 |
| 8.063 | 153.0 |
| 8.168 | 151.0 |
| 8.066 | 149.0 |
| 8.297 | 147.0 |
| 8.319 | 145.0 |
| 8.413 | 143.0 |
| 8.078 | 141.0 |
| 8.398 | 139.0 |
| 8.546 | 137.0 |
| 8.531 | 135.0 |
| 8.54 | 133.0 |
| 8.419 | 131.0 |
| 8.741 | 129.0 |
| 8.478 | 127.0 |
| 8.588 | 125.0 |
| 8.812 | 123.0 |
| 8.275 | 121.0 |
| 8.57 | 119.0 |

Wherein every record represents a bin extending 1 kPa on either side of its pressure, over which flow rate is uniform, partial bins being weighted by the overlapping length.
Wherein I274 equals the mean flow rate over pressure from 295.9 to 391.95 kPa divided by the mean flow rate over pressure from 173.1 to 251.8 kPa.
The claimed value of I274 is 1.21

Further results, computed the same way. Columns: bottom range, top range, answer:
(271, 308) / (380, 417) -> 1.08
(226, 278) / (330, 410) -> 1.19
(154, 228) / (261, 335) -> 1.15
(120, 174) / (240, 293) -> 1.15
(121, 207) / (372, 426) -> 1.28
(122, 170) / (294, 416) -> 1.31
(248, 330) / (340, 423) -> 1.11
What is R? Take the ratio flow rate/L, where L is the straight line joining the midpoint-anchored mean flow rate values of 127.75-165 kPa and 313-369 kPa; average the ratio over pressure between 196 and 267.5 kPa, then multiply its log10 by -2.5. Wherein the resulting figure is 0.026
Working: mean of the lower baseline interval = 8.26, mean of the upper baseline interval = 11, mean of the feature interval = 9.22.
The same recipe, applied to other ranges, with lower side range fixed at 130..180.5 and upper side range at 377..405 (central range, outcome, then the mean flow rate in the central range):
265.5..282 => -0.02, 9.79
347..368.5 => -0.06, 11.2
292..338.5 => -0.03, 10.4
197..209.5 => -0.04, 9.19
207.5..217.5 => -0.03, 9.23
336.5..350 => -0.05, 11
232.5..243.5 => 0.01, 9.18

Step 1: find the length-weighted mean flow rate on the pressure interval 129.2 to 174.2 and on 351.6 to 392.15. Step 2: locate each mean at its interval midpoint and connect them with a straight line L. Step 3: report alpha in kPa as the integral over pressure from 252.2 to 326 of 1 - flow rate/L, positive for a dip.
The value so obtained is 2.2 kPa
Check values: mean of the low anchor 8.27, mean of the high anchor 11.5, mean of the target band 9.98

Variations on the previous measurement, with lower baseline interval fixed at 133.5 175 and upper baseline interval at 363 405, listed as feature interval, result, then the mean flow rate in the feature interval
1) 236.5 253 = 0.4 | 9.23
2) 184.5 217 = -0.9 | 9.11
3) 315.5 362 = -0.7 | 10.9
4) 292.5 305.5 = 0.3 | 9.99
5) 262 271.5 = 0.1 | 9.62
